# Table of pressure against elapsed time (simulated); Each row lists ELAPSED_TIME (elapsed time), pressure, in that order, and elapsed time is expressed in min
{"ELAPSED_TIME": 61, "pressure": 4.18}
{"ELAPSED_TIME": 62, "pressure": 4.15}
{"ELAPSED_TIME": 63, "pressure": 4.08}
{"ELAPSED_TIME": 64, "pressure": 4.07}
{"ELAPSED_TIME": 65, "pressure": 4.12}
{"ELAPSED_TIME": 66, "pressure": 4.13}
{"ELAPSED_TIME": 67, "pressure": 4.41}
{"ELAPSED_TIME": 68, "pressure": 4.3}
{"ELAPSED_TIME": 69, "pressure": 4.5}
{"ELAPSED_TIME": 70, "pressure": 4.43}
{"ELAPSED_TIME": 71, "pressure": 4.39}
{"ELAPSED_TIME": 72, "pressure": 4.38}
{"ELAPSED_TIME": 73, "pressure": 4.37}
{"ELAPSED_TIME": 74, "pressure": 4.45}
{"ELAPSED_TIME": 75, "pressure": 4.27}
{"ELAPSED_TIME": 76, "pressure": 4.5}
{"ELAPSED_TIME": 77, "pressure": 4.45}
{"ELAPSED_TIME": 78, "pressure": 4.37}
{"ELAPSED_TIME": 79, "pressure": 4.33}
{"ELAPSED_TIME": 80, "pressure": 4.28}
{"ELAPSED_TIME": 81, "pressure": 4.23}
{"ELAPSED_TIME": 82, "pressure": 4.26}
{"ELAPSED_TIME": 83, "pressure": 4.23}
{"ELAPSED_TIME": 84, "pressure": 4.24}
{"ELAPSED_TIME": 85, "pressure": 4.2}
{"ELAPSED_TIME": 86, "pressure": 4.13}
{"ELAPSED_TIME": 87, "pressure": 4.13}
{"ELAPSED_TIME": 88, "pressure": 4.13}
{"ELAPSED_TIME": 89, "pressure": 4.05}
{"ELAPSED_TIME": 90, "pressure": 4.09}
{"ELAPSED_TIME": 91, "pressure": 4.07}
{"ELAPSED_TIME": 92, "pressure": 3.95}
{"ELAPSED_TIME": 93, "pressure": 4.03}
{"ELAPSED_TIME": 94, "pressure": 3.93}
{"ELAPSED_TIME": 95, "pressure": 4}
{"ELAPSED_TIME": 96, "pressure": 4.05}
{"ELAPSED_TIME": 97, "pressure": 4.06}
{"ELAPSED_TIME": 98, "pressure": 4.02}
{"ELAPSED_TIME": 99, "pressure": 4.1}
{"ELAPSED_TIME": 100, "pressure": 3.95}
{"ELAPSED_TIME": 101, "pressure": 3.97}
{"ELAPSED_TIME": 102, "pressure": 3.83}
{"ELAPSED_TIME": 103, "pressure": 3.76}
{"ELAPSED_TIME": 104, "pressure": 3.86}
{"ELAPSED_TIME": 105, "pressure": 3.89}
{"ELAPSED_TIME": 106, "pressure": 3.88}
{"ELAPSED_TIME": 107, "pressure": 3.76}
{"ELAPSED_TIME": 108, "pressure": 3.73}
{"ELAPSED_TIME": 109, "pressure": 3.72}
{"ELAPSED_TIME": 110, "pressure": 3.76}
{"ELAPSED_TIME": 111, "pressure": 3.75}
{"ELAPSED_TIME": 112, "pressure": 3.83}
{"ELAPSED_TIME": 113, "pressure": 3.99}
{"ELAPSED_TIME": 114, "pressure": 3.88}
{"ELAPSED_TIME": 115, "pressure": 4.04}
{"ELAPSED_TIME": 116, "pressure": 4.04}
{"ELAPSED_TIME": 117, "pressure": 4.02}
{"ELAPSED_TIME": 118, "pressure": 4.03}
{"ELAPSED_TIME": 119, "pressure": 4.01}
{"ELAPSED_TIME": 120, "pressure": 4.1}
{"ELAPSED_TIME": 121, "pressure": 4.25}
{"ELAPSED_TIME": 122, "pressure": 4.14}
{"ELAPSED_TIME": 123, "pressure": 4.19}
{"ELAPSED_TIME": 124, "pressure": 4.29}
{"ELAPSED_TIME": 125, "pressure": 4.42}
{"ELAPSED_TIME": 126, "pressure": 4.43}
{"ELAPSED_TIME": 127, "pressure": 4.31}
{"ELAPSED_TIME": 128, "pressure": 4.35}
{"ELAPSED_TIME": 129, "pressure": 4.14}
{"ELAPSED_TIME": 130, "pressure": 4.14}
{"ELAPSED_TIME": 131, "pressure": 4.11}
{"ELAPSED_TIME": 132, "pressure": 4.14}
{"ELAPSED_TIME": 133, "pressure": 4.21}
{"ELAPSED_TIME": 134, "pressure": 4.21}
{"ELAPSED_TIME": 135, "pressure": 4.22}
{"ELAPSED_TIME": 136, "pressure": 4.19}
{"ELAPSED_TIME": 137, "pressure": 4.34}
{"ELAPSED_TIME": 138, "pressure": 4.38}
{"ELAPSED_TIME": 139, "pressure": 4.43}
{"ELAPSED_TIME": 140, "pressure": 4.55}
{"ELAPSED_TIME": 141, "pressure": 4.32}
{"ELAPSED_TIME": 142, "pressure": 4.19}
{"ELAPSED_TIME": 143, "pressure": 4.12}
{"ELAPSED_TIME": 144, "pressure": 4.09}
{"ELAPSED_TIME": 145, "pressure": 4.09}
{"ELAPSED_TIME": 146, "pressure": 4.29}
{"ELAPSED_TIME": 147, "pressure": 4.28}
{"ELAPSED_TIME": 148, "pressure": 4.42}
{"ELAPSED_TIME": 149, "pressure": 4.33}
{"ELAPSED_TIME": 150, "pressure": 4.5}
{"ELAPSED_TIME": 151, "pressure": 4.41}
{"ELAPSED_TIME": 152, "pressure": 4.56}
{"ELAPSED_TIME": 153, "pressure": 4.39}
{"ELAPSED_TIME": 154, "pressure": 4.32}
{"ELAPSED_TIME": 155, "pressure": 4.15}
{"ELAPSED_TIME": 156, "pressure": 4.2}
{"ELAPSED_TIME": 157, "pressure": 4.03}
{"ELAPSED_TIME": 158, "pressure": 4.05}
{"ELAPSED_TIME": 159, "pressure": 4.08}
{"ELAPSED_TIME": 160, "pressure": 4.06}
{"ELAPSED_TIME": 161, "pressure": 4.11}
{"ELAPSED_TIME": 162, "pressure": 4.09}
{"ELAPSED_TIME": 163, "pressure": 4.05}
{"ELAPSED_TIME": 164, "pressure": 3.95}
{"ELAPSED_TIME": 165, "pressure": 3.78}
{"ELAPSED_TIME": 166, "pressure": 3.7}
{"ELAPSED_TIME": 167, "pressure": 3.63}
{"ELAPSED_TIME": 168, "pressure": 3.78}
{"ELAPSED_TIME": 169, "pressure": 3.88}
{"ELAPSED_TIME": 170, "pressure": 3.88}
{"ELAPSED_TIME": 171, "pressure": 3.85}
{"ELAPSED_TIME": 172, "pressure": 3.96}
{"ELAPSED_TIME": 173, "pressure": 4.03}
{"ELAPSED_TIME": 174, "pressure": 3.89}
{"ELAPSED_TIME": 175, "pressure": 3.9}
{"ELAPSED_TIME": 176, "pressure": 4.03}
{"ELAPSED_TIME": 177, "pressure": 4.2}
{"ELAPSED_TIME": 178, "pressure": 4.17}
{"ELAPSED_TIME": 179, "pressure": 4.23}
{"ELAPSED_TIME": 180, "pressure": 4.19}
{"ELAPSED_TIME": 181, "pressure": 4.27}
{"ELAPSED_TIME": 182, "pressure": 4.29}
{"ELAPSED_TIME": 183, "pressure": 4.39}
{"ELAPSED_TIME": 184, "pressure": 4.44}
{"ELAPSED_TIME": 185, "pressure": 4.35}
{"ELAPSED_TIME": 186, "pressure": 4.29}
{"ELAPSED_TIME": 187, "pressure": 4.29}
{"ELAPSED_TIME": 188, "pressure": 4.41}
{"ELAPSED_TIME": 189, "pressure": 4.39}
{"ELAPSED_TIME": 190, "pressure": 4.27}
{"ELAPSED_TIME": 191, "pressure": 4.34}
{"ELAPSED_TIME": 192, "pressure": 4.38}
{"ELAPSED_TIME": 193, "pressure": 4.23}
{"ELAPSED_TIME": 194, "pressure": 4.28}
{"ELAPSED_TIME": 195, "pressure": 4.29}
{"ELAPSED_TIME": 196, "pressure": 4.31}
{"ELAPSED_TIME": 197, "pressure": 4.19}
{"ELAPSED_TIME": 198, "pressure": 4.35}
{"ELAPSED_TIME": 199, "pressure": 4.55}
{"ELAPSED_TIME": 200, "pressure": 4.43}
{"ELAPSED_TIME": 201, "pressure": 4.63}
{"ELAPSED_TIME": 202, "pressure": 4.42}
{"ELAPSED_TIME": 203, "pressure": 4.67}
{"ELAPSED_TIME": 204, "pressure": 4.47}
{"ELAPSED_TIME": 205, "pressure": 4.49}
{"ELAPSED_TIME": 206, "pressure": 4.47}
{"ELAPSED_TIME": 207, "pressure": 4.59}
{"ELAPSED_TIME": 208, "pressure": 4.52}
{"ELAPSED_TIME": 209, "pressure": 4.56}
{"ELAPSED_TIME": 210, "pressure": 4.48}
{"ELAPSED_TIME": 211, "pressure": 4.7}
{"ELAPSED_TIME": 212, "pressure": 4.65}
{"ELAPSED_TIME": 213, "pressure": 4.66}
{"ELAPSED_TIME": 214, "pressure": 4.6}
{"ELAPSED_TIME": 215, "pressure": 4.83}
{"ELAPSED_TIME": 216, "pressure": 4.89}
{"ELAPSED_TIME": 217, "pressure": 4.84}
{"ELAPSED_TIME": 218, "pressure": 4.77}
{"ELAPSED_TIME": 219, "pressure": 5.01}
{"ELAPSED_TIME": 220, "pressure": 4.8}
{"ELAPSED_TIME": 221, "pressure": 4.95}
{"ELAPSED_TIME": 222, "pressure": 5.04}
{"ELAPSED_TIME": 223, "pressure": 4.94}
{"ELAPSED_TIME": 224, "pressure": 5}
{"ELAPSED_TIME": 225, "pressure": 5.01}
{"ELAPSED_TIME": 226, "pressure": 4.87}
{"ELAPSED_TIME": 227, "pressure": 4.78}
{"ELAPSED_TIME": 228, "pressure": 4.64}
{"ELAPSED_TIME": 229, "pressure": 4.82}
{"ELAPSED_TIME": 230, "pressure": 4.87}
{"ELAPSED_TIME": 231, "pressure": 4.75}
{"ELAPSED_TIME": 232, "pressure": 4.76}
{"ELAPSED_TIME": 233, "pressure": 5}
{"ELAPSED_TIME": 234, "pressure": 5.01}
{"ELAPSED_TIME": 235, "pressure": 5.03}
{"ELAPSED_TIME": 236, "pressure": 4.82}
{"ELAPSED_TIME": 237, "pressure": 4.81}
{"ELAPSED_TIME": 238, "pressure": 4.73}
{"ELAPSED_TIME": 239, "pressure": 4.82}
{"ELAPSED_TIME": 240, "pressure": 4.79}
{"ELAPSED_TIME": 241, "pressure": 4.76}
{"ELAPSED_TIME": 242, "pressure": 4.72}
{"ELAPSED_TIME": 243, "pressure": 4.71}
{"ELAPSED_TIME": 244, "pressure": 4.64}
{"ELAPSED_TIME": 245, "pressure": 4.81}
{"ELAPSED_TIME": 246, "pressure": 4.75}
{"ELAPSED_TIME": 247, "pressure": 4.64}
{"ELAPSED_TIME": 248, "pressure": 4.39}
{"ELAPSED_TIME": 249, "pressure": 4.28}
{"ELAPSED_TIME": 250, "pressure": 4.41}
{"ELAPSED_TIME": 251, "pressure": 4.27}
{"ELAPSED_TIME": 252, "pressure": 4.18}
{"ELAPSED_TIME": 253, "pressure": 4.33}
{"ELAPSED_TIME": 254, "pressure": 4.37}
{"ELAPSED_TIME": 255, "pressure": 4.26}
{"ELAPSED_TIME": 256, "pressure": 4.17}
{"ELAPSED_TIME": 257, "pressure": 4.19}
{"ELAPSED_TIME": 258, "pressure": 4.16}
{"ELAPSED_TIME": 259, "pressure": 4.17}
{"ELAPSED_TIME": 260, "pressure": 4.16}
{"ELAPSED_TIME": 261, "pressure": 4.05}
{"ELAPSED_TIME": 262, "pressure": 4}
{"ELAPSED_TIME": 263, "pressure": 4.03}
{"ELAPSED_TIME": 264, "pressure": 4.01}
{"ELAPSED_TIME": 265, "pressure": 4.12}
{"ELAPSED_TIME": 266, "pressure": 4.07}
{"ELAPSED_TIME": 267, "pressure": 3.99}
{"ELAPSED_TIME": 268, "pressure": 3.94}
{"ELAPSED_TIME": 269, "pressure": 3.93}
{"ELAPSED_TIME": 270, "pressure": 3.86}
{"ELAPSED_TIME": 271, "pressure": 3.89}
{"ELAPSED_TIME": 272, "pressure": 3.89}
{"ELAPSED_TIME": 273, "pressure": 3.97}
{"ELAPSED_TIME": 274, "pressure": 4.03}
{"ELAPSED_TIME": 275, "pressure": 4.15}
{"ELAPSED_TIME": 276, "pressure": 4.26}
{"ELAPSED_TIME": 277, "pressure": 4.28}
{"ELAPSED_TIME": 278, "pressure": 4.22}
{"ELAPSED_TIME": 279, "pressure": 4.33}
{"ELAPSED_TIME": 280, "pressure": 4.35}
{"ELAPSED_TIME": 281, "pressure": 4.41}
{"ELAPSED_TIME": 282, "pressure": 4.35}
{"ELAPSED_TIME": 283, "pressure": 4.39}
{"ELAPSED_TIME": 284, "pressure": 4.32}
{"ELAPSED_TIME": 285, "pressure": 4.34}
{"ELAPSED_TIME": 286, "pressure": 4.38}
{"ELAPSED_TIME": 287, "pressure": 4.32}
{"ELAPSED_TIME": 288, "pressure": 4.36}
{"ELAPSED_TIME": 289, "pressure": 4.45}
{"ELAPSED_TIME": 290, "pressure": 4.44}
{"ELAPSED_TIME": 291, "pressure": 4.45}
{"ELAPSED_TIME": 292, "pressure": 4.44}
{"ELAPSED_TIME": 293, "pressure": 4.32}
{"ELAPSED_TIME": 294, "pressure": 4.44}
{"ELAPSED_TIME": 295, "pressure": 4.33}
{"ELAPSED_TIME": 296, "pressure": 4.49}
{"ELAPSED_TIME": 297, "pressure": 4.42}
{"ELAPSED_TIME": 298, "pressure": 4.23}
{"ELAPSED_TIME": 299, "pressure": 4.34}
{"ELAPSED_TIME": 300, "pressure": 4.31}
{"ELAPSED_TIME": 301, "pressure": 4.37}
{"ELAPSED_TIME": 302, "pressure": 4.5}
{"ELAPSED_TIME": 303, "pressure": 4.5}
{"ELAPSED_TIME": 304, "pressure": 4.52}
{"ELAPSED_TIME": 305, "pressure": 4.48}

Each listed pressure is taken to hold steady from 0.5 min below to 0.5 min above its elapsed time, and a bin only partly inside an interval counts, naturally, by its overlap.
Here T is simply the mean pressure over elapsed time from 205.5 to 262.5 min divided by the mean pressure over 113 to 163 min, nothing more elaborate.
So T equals 1.10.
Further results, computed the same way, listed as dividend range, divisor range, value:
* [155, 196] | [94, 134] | 1.02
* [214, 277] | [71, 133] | 1.10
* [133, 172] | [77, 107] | 1.02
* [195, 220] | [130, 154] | 1.07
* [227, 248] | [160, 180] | 1.21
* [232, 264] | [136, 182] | 1.09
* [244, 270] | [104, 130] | 1.05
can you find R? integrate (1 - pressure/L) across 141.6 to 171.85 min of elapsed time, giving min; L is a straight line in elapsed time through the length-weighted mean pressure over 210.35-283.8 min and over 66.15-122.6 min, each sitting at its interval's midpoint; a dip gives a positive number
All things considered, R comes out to 1.1 min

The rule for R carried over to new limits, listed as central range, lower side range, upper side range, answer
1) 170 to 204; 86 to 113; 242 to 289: -1.4 min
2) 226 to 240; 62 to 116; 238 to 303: -1.9 min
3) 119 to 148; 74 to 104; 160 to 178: -1.6 min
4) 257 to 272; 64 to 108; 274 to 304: 1.1 min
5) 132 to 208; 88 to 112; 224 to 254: 1.5 min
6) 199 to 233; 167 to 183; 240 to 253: -3.1 min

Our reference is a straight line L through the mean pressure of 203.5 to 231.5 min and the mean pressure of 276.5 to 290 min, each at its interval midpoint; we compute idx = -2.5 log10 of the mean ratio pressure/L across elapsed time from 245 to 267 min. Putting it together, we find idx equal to 0.07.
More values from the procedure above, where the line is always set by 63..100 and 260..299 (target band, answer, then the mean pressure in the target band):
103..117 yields 0.09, 3.86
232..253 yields -0.11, 4.67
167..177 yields 0.08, 3.91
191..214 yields -0.06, 4.47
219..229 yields -0.16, 4.89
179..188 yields -0.03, 4.31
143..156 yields -0.02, 4.31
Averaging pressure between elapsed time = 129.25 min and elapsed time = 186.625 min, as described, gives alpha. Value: 4.16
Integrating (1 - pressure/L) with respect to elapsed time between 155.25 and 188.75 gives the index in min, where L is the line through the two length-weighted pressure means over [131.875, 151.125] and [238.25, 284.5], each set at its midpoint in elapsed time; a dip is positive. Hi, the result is 1.62 min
